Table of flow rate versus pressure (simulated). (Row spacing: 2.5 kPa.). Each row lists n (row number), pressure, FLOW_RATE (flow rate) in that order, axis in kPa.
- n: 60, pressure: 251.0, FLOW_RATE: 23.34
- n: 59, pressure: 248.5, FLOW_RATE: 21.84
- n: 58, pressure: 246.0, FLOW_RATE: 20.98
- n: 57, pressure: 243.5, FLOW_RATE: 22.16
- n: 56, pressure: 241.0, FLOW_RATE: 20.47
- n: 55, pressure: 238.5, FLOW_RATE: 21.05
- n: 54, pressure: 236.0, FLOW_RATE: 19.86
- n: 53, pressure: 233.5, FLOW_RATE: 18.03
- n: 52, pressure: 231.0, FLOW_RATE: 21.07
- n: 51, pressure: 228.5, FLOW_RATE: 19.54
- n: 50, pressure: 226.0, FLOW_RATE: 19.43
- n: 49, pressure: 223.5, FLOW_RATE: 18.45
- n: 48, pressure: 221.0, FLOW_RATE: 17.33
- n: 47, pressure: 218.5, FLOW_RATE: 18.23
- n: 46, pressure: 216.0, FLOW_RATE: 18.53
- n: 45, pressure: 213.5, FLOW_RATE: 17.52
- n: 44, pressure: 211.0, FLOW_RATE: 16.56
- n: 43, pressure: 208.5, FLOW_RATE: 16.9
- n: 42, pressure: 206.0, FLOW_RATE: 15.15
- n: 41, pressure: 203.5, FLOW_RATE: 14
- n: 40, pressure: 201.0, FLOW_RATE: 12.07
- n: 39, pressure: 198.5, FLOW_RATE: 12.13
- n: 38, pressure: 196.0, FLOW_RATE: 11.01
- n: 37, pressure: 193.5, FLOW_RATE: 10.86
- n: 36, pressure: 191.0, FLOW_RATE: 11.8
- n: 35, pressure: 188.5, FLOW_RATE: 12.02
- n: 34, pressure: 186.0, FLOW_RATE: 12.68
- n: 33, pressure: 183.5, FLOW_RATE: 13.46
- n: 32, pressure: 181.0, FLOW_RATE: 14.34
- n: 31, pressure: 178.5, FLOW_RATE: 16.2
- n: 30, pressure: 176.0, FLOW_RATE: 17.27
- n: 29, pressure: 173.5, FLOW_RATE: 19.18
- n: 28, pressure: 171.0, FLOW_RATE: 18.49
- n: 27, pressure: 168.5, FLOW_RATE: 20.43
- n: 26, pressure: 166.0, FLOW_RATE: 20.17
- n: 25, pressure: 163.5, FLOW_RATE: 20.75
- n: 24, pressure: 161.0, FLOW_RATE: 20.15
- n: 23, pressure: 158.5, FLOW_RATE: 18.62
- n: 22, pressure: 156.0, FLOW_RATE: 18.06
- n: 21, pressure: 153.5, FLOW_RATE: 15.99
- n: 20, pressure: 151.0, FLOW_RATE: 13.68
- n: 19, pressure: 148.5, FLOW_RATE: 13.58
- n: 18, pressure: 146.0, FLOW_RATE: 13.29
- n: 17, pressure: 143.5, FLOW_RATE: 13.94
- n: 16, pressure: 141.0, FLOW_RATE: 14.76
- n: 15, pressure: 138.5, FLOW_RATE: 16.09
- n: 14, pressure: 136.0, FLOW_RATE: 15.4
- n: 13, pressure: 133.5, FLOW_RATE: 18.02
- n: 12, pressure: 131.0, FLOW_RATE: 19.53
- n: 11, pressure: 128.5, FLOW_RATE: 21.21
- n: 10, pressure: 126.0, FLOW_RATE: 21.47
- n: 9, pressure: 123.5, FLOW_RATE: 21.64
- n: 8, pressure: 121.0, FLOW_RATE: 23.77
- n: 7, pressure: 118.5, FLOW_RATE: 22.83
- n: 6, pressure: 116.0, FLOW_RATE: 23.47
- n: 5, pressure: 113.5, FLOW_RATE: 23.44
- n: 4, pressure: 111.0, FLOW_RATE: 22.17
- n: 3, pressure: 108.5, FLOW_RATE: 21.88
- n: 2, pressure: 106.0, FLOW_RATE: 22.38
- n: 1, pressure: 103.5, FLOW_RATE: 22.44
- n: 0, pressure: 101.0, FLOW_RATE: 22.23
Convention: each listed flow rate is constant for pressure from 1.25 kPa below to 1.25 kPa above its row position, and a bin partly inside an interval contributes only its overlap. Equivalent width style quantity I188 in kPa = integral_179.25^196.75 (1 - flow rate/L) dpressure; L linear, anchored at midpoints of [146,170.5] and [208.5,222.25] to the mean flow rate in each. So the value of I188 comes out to 5.14 kPa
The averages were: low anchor 17.7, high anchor 17.6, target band 12.5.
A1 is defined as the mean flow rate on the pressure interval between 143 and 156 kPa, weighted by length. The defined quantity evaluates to 14.5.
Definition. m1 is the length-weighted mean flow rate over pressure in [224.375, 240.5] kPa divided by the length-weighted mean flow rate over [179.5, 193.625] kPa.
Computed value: 1.6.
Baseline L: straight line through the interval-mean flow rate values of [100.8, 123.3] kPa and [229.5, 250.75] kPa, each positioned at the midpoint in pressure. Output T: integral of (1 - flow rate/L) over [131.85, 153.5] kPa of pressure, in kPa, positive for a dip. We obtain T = 7.1 kPa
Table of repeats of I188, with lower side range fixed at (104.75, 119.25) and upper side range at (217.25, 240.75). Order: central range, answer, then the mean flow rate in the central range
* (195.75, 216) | 5.2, 14.8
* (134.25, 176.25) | 8.5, 17.1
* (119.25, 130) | 0.2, 22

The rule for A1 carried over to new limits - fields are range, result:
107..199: 17.5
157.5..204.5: 15.6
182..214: 13.5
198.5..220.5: 15.9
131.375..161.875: 16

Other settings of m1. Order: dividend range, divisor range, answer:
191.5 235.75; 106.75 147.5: 0.83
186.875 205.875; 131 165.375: 0.74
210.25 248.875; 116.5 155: 1.09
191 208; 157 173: 0.64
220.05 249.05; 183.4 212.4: 1.51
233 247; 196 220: 1.33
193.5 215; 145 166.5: 0.83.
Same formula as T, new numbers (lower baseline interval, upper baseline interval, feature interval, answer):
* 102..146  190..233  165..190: 1.82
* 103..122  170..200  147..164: 0.44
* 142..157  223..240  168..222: 6.87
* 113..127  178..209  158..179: -3.51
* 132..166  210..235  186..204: 5.89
